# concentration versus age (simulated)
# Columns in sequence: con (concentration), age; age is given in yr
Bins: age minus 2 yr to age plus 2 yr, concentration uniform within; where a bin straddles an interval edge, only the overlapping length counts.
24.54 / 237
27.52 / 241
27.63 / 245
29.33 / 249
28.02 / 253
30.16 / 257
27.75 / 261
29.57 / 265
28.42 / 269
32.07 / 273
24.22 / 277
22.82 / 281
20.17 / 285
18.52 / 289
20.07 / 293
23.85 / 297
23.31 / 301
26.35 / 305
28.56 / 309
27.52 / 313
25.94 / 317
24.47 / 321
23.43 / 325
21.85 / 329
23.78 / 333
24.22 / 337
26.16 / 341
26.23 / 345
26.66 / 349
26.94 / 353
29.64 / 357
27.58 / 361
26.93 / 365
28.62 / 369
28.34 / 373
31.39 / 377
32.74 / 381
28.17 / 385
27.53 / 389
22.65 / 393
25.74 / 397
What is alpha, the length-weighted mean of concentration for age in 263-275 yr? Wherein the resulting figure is 30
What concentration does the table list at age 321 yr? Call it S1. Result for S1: 24.47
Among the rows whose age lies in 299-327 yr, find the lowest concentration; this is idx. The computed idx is 23.31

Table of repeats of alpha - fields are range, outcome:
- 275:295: 21.2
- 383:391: 27.9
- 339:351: 26.3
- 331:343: 24.7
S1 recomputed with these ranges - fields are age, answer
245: 27.63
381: 32.74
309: 28.56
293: 20.07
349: 26.66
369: 28.62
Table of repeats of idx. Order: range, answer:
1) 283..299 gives 18.52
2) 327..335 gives 21.85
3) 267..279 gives 24.22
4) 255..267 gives 27.75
